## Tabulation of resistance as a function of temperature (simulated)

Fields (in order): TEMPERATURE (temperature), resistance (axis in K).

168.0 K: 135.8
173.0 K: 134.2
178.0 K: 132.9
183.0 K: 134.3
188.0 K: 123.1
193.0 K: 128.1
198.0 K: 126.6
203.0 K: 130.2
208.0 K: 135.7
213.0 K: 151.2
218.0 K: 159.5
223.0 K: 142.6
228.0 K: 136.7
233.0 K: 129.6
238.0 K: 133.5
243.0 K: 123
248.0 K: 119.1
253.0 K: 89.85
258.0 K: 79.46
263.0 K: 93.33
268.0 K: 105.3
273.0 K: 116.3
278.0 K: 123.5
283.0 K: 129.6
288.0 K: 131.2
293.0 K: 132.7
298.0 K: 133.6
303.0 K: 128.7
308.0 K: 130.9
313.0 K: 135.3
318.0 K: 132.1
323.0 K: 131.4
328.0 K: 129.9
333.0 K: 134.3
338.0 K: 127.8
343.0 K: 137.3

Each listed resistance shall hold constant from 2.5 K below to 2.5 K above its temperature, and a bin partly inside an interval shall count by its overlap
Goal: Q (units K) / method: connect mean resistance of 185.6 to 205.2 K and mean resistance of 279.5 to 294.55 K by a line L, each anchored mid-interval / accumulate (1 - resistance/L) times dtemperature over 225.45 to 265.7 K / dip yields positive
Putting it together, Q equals 4.9 K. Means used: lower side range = 127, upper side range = 131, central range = 113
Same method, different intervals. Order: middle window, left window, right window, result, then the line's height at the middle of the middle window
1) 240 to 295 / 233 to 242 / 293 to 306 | 7.56 K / 131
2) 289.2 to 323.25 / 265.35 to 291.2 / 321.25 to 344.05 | -1.45 K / 127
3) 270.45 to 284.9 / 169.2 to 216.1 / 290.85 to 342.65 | 1.04 K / 132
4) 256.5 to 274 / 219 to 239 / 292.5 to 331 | 4.77 K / 135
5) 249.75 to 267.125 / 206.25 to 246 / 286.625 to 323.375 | 5.81 K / 136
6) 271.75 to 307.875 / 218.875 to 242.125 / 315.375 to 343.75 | 1.38 K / 134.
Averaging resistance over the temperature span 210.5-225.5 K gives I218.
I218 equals 151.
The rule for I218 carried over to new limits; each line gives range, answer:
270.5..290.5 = 125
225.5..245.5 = 131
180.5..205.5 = 128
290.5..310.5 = 131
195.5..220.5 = 141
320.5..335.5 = 132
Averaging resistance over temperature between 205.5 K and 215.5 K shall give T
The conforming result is 143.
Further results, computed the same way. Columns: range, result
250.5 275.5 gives 96.8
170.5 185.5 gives 134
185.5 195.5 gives 126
